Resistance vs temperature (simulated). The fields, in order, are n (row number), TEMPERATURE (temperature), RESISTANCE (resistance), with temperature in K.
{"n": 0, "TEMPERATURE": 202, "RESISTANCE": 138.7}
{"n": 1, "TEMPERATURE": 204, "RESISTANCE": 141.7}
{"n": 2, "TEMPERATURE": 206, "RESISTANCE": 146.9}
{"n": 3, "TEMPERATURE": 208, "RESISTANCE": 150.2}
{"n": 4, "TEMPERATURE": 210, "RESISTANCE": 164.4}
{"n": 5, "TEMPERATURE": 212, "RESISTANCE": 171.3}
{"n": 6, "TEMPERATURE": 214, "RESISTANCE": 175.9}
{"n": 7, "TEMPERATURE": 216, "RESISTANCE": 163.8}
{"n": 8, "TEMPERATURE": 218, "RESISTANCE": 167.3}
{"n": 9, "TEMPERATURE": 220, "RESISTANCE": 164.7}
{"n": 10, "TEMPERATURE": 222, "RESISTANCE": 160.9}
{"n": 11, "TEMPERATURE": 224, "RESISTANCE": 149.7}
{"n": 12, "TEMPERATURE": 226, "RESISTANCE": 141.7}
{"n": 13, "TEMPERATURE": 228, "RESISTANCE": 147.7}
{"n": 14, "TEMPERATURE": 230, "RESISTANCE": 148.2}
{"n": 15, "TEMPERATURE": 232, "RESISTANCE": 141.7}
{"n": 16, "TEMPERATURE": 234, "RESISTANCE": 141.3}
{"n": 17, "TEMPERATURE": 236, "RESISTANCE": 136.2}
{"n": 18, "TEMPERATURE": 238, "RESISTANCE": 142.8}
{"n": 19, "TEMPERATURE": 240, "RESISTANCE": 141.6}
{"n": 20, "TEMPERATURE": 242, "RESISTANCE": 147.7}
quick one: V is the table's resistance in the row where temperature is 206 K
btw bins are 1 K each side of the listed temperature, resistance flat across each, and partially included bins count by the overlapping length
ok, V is 146.9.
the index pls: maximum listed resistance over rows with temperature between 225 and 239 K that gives 148.2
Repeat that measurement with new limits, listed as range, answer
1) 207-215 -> 175.9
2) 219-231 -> 164.7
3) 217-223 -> 167.3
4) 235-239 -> 142.8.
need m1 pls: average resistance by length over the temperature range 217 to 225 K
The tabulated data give 161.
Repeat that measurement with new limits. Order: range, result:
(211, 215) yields 174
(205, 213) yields 158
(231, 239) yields 140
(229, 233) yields 145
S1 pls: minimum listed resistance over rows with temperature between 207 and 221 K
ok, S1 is 150.2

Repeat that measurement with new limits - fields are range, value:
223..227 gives 141.7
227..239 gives 136.2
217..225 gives 149.7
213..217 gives 163.8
